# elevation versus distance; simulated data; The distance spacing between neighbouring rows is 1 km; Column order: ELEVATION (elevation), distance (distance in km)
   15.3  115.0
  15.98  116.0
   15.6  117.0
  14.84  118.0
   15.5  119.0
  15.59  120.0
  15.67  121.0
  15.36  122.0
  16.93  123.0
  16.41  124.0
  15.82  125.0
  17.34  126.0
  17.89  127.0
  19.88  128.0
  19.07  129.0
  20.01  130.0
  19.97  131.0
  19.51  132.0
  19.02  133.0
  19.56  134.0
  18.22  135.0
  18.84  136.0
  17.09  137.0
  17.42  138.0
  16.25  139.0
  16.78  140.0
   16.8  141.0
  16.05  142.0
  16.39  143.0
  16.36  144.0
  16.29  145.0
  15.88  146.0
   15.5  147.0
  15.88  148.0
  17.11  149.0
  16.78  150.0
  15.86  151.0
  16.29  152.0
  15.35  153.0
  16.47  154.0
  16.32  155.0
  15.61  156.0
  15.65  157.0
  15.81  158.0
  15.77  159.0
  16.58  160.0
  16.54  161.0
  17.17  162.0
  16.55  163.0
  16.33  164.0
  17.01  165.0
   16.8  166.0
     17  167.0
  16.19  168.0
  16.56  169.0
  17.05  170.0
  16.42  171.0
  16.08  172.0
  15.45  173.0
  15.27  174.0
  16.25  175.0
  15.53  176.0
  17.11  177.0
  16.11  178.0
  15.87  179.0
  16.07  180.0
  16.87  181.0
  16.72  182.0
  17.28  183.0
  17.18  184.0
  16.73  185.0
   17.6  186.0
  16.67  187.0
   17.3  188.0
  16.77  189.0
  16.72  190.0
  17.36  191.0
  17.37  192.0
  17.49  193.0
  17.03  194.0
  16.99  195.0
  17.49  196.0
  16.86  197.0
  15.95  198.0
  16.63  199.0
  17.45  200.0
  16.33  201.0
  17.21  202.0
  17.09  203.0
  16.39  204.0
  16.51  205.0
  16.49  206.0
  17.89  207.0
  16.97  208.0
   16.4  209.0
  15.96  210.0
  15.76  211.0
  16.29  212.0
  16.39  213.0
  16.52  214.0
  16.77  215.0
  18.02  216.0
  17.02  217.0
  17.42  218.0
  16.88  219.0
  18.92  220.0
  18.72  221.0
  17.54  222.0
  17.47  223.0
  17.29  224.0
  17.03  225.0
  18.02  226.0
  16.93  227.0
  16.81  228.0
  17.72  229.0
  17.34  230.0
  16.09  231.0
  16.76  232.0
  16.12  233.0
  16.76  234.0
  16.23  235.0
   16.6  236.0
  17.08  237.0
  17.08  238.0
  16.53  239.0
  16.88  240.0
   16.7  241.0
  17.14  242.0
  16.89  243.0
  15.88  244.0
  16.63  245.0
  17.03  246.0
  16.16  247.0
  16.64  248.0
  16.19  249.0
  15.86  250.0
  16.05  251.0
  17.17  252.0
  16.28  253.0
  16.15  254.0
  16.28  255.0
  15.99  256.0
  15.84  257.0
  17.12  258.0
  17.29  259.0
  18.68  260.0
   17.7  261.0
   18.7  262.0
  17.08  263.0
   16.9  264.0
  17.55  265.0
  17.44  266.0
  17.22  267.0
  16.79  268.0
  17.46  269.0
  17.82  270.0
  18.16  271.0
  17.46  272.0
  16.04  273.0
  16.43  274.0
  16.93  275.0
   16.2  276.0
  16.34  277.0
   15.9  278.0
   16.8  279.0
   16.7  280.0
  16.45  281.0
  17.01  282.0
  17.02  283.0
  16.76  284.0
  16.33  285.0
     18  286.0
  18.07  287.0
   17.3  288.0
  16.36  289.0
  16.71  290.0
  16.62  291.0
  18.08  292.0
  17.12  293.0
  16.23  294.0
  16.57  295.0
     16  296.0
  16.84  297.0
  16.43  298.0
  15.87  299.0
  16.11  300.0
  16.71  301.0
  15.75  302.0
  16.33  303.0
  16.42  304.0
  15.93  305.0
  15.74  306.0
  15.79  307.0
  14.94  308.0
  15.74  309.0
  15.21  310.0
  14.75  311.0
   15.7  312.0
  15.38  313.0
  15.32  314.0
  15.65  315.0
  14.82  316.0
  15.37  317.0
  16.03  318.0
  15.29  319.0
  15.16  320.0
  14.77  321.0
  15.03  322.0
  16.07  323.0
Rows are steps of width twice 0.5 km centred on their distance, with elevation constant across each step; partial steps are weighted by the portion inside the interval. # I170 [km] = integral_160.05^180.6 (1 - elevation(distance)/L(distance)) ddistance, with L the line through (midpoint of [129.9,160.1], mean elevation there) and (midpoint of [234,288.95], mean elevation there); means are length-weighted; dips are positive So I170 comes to 0.6 km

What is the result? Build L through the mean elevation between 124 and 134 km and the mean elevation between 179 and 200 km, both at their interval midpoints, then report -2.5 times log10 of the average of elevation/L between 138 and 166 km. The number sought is 0.11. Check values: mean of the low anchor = 18.6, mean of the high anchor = 16.9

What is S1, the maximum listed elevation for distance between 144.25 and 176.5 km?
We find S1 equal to 17.17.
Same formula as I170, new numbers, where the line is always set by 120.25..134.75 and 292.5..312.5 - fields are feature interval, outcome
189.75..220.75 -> 0.3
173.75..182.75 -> 0.6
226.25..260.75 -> 0.0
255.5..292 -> -1.6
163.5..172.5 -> 0.5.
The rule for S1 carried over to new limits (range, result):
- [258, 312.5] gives 18.7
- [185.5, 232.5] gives 18.92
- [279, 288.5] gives 18.07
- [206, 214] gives 17.89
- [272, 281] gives 17.46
